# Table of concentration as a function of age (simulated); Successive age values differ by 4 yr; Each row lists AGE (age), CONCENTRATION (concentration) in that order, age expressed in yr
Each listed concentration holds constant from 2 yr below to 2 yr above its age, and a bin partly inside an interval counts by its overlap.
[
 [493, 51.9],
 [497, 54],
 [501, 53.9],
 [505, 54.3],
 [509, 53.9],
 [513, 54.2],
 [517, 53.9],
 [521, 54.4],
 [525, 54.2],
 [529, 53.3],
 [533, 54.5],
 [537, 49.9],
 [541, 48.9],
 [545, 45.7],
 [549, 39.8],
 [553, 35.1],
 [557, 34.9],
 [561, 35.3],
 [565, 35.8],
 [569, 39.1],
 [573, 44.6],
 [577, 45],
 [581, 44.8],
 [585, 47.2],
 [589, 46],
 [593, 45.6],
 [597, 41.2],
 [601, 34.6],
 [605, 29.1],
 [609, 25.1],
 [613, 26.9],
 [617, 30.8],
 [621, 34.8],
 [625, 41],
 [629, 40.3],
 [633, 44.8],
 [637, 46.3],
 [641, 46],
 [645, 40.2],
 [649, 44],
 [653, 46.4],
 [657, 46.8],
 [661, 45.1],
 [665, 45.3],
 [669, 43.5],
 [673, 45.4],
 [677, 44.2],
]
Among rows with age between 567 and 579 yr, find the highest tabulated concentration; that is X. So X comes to 45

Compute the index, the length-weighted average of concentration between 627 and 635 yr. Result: 42.5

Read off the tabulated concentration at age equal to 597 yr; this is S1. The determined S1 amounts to 41.2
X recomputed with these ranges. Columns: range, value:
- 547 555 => 39.8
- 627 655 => 46.4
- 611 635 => 44.8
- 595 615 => 41.2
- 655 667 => 46.8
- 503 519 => 54.3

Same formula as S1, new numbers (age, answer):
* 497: 54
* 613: 26.9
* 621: 34.8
